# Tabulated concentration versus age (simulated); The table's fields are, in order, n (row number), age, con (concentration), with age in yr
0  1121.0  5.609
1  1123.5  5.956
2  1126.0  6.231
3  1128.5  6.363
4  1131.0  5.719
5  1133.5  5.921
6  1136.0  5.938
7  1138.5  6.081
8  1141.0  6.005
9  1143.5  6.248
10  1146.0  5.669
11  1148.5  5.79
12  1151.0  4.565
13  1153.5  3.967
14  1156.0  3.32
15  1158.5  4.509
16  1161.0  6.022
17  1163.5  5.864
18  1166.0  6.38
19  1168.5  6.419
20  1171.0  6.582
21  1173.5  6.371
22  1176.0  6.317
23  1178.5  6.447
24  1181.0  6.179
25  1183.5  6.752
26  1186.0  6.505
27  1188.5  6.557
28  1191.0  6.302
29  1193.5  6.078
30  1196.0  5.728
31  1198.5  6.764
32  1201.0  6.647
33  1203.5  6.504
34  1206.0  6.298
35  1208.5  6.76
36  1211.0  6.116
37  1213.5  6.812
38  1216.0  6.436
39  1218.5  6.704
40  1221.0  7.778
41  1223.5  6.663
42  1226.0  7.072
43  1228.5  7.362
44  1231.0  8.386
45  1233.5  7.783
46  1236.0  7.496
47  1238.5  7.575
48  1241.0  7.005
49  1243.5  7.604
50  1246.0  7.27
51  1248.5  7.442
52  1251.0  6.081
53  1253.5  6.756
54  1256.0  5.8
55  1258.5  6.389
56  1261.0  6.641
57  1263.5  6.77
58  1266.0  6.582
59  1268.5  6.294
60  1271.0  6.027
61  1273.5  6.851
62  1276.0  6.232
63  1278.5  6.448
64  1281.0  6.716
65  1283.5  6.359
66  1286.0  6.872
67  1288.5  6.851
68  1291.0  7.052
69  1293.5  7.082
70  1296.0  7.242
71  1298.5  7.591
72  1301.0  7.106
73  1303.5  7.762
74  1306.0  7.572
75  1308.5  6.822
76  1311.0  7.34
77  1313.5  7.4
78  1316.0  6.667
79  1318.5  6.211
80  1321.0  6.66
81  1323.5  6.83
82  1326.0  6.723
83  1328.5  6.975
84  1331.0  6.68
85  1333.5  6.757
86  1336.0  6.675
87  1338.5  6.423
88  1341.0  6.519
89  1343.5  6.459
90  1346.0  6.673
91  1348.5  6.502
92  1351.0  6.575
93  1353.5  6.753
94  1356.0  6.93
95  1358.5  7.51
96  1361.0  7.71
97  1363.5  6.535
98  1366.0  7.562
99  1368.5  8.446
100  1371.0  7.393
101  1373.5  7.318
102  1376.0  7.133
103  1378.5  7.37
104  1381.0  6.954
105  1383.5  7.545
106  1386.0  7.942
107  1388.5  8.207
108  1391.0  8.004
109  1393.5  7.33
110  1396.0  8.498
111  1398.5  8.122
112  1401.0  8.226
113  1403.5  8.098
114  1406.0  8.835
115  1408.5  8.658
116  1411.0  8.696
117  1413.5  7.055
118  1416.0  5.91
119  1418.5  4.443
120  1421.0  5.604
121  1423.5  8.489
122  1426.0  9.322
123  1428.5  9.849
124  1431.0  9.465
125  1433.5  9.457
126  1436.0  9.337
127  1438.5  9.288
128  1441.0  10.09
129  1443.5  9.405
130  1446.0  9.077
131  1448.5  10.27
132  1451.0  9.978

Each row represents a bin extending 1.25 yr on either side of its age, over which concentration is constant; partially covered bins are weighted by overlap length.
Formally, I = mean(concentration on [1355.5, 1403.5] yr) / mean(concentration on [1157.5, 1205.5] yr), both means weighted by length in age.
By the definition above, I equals 1.22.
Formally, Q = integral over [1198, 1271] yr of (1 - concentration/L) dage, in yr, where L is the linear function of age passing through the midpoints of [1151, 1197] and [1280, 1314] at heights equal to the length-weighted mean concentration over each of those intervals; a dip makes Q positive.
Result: -4.48 yr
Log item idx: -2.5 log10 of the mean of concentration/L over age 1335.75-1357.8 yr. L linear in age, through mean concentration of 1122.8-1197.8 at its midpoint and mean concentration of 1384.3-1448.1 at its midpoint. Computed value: 0.16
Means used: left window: 5.9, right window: 8.32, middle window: 6.63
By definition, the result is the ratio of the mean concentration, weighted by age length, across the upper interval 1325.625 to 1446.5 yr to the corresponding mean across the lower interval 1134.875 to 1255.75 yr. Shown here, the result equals 1.20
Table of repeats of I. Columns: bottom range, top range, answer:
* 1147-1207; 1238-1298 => 1.13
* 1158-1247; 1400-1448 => 1.26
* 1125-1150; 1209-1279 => 1.15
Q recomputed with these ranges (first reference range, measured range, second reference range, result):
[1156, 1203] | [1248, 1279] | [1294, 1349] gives 0.6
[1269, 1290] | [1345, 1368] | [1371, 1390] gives 0.8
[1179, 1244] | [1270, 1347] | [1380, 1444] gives 6.7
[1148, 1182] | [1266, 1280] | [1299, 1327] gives 0.5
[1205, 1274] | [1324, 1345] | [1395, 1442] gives 2.7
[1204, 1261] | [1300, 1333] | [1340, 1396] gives 0.8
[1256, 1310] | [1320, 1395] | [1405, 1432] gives 2.6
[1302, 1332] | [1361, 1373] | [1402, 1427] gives -0.4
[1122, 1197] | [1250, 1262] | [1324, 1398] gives 0.3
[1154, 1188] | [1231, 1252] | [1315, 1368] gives -3.6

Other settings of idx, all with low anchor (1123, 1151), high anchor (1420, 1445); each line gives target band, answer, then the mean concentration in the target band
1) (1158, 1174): 0.03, 6.08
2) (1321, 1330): 0.16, 6.81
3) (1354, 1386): 0.14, 7.38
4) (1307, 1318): 0.11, 7.01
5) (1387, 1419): 0.13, 7.78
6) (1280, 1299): 0.09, 6.95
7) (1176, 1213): 0.02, 6.41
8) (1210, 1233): -0.04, 7.07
